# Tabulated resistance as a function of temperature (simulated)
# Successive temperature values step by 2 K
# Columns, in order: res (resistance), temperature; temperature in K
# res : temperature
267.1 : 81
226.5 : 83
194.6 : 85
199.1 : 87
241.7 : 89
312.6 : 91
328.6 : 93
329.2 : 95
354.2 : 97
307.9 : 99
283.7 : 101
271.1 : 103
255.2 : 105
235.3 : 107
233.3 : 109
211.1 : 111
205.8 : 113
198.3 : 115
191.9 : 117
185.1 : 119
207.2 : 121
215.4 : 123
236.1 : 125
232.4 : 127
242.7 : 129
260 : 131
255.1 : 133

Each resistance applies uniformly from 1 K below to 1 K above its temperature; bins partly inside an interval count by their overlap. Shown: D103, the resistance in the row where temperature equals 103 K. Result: 271.1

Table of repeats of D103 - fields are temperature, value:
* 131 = 260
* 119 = 185.1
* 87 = 199.1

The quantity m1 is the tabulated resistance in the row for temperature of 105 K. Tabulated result 255.2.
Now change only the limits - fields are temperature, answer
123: 215.4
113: 205.8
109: 233.3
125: 236.1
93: 328.6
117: 191.9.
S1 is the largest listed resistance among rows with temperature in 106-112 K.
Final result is 235.3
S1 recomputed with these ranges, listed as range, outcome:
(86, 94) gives 328.6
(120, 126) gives 236.1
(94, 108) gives 354.2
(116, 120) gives 191.9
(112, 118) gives 205.8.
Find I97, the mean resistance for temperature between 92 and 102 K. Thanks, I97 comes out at 321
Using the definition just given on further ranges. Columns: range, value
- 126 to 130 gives 238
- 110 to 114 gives 208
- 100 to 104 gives 277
